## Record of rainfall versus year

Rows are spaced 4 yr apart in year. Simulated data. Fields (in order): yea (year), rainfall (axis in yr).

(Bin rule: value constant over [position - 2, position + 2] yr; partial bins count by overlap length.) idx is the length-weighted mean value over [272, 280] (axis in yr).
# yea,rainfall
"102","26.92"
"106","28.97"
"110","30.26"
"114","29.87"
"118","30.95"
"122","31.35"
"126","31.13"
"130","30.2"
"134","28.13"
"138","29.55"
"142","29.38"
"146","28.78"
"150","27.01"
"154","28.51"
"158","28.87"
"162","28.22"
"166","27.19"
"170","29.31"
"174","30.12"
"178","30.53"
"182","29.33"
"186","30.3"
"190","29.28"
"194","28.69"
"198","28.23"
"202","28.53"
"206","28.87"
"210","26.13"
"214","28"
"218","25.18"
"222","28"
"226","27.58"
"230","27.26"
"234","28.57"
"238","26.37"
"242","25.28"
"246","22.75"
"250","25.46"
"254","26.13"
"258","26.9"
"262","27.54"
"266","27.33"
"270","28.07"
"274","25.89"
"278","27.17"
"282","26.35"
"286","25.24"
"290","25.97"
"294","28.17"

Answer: 26.5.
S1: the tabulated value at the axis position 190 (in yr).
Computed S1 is 29.28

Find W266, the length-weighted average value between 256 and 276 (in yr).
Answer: 27.1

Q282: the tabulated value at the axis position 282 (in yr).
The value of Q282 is 26.35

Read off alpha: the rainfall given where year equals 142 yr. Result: 29.38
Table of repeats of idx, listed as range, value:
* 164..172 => 28.2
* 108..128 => 30.7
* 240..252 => 24.5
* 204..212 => 27.5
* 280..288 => 25.8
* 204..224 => 27.2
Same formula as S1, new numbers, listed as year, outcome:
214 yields 28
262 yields 27.54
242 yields 25.28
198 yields 28.23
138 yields 29.55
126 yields 31.13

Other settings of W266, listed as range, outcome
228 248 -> 26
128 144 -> 29.3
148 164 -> 28.2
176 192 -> 29.9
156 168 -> 28.1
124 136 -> 29.8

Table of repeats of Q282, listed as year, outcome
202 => 28.53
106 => 28.97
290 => 25.97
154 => 28.51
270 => 28.07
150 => 27.01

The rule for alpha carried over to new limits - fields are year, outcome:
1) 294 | 28.17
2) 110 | 30.26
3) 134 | 28.13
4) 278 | 27.17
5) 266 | 27.33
